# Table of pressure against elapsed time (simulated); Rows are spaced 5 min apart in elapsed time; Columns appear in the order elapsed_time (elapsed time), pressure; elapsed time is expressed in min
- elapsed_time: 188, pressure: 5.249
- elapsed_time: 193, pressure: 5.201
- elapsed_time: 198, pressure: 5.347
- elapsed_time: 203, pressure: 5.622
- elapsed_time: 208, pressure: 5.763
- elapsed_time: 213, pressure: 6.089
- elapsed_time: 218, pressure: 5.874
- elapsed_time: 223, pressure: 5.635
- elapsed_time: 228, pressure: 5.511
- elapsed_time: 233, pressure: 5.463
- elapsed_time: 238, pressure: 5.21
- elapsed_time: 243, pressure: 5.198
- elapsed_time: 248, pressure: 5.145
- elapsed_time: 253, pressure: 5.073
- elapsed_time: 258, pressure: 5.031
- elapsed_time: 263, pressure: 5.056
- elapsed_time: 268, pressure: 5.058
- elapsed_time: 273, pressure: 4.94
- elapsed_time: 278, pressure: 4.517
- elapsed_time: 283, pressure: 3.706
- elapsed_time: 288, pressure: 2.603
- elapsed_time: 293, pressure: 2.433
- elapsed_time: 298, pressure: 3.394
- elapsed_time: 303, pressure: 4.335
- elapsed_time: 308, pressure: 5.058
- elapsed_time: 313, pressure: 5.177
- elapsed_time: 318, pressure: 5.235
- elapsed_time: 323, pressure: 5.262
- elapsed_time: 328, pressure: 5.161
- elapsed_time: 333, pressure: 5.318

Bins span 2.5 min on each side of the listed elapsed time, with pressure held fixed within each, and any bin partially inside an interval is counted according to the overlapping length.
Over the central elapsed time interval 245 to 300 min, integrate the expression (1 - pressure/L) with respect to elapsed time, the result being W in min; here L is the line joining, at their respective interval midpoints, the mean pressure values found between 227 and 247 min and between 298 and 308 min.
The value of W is 5.88 min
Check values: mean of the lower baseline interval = 5.32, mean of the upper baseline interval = 4.28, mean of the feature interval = 4.29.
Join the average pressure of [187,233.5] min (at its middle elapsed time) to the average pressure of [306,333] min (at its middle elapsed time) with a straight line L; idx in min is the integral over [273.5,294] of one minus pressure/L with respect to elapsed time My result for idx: 6.89 min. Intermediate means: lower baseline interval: 5.59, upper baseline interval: 5.19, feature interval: 3.54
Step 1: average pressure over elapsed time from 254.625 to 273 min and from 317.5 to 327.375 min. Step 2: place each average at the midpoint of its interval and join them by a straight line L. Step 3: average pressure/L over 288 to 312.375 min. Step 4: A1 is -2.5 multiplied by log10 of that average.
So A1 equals 0.34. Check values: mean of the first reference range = 5.03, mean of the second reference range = 5.23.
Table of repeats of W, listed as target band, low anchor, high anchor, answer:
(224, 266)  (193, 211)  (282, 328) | -2.0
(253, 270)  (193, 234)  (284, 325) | -0.7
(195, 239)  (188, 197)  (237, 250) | -3.5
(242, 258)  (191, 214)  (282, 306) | -2.6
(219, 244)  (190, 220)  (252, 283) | -0.7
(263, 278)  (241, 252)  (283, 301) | -3.5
